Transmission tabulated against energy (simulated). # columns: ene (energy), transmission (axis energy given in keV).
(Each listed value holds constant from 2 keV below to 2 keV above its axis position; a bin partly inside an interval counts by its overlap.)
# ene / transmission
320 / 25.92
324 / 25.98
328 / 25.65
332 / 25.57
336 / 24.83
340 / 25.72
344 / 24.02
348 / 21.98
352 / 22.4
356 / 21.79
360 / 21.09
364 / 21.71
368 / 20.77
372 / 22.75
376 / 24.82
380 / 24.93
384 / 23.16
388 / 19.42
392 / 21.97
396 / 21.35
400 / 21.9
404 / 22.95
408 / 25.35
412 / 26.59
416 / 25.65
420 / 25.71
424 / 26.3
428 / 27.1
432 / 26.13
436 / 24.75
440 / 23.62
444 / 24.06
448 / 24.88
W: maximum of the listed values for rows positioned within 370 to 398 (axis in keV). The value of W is 24.93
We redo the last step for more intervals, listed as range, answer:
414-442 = 27.1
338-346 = 25.72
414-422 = 25.71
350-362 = 22.4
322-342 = 25.98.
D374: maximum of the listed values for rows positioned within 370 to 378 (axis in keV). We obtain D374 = 24.82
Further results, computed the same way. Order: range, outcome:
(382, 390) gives 23.16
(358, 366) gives 21.71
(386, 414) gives 26.59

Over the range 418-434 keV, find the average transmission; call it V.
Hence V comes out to 26.3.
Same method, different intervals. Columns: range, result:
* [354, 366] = 21.5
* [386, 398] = 20.9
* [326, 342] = 25.4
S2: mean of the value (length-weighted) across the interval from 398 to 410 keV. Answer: 23.4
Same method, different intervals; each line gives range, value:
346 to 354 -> 22.2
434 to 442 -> 24.2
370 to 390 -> 23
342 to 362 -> 22.3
